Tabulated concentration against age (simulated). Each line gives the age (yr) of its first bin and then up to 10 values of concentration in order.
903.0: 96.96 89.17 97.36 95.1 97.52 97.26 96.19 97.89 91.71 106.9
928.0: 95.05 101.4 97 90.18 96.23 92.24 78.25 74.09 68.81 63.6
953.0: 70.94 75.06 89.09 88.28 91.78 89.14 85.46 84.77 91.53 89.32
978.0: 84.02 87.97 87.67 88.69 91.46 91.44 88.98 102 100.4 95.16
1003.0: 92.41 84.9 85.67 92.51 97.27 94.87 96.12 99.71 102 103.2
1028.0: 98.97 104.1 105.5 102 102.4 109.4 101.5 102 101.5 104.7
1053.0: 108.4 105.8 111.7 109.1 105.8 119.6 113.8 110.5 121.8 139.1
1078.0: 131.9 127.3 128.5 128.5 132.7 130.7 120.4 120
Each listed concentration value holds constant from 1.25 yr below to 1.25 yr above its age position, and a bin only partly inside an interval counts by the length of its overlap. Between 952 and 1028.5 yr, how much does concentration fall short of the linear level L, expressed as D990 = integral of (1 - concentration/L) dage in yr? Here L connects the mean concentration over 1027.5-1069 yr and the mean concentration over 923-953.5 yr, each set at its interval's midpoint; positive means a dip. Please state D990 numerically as 4.1 yr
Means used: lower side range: 86.8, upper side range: 106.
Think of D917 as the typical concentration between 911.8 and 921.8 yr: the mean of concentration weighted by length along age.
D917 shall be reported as 97.2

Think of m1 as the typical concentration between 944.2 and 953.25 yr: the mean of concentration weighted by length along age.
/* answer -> 69.2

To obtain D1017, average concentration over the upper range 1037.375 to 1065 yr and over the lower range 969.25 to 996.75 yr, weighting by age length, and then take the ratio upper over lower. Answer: 1.18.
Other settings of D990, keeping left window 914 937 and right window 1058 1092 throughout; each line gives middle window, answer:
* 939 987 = 9.38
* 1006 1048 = 5.45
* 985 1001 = 2.12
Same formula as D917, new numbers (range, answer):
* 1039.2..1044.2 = 105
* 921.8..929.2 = 97.9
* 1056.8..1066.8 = 112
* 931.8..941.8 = 93.8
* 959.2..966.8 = 89.7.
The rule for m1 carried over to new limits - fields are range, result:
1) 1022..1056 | 104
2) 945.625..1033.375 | 90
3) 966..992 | 88.3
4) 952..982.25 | 85.8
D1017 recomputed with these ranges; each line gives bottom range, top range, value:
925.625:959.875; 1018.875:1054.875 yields 1.22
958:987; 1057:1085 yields 1.36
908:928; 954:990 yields 0.90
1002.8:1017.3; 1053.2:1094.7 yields 1.32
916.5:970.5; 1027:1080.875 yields 1.26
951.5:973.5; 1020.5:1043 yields 1.22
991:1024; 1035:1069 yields 1.13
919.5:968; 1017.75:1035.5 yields 1.17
